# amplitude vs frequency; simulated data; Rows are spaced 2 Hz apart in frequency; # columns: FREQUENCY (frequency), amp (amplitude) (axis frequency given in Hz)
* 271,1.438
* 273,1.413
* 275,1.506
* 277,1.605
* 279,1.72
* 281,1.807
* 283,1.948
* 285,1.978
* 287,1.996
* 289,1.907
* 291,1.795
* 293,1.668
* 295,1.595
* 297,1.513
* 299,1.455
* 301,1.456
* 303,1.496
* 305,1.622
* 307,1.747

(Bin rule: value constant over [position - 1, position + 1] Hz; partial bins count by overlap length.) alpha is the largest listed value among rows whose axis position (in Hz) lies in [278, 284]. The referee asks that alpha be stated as 1.948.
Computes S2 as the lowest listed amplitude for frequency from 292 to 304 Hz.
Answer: 1.455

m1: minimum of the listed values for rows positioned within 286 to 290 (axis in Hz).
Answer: 1.907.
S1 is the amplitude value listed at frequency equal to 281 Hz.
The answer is 1.807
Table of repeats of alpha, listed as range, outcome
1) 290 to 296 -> 1.795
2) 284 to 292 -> 1.996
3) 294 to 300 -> 1.595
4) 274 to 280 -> 1.72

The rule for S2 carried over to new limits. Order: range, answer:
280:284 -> 1.807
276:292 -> 1.605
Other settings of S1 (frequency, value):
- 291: 1.795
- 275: 1.506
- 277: 1.605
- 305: 1.622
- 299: 1.455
